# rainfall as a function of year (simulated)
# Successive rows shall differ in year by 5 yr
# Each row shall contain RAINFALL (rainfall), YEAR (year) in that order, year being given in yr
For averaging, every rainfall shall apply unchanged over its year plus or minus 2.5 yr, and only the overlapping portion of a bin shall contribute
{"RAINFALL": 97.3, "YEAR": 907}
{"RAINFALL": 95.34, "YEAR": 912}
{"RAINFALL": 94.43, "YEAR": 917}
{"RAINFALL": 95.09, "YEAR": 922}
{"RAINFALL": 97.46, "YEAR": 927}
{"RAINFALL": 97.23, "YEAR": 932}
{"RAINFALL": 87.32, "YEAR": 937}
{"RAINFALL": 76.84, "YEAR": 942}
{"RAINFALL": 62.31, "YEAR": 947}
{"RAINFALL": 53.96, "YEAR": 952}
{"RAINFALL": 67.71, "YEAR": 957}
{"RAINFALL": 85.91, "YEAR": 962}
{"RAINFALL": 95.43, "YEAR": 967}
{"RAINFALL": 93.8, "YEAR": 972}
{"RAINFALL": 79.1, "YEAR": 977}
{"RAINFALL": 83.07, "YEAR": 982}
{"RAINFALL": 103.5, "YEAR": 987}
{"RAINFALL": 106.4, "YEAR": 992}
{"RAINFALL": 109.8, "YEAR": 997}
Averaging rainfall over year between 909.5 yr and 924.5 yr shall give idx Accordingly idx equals 95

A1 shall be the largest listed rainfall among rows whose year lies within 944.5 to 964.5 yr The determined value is 85.91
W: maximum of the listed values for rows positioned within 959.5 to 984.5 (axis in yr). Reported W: 95.43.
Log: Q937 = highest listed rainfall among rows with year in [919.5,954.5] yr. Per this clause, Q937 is 97.46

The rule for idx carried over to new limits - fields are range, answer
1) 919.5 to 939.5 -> 94.3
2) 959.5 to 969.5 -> 90.7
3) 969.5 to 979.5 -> 86.5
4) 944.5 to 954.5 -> 58.1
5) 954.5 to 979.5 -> 84.4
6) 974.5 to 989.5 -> 88.6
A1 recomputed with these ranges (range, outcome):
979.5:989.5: 103.5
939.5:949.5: 76.84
